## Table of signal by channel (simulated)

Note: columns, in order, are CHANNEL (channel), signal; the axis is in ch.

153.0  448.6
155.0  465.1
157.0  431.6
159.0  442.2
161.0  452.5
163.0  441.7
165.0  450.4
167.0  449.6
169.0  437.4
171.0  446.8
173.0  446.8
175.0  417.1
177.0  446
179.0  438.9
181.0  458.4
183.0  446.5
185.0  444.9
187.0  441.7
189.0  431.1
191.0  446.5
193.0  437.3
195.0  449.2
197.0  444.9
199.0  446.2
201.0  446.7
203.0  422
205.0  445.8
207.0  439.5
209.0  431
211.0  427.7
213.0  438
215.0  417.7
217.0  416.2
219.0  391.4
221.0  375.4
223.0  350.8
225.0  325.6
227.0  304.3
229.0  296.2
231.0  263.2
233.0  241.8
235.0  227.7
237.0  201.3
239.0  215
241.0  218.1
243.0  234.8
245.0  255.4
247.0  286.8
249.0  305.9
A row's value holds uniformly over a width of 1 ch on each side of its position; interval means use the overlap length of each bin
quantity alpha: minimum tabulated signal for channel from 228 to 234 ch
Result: 241.8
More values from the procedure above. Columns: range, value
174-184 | 417.1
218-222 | 375.4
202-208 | 422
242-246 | 234.8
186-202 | 431.1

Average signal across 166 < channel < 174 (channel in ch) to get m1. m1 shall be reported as 445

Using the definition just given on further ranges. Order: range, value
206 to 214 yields 434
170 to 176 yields 437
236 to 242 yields 211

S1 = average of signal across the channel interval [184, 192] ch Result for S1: 441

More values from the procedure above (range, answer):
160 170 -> 446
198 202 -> 446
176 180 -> 442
